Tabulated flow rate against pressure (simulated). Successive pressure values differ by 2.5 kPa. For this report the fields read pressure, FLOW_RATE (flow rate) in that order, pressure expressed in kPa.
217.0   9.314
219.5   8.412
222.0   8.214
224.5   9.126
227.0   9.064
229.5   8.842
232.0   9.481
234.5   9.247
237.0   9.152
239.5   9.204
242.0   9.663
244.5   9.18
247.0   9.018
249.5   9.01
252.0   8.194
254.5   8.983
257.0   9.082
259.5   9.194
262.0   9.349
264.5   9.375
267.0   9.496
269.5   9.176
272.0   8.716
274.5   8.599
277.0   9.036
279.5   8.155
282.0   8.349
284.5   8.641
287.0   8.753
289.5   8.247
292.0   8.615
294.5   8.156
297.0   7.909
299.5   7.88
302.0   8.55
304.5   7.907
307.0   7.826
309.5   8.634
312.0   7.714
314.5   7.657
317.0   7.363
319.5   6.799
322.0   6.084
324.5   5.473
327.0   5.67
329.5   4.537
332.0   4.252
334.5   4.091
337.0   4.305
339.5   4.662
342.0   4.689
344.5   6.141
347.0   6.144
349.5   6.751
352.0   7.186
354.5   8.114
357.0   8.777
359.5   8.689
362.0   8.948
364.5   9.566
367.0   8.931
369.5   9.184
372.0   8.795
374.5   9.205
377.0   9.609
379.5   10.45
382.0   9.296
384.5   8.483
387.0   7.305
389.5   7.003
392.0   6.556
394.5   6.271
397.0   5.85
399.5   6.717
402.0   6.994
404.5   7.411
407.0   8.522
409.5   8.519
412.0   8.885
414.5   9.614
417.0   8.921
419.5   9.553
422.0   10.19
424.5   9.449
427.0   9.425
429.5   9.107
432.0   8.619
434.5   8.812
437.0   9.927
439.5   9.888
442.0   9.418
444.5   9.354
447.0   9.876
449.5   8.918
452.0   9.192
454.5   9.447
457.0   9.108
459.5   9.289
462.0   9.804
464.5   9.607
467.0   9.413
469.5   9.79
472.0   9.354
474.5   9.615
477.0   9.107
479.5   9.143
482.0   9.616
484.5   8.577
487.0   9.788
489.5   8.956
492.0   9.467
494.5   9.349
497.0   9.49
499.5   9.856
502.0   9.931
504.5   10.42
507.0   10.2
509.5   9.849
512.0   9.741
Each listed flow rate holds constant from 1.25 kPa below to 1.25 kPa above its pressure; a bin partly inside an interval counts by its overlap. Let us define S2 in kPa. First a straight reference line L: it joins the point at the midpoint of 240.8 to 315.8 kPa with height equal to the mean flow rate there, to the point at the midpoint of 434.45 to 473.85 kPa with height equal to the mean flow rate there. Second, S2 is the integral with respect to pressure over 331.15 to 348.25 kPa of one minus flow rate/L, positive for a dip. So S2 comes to 7.7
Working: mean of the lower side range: 8.63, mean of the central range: 4.91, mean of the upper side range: 9.47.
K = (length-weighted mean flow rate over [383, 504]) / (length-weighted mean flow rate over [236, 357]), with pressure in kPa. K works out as 1.16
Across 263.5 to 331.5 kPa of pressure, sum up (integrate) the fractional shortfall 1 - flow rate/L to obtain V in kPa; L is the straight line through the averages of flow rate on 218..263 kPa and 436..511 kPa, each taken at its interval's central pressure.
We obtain 9.6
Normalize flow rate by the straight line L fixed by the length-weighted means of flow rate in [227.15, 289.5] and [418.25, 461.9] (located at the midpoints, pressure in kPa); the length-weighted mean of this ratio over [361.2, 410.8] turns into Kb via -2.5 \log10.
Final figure 0.137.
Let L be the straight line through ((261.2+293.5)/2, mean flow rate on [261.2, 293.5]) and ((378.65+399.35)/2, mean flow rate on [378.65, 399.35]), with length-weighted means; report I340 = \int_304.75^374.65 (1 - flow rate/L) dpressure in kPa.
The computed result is 9.39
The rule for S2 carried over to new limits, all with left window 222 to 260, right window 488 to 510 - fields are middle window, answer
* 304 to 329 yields 6.1 kPa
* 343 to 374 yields 4.2 kPa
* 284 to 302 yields 1.7 kPa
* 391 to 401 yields 3.3 kPa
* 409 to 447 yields 0.8 kPa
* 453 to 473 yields 0.3 kPa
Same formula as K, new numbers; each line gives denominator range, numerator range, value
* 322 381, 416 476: 1.32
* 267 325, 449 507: 1.17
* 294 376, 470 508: 1.33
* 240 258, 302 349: 0.69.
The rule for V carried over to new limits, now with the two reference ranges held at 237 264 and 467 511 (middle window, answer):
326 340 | 7.1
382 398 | 3.8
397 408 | 2.6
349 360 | 1.6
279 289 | 0.7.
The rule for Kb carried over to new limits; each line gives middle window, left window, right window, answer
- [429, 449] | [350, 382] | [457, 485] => -0.01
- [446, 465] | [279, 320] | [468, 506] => -0.01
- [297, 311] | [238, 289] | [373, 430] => 0.08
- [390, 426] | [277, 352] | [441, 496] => 0.05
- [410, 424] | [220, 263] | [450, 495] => -0.01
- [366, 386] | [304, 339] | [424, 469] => -0.21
